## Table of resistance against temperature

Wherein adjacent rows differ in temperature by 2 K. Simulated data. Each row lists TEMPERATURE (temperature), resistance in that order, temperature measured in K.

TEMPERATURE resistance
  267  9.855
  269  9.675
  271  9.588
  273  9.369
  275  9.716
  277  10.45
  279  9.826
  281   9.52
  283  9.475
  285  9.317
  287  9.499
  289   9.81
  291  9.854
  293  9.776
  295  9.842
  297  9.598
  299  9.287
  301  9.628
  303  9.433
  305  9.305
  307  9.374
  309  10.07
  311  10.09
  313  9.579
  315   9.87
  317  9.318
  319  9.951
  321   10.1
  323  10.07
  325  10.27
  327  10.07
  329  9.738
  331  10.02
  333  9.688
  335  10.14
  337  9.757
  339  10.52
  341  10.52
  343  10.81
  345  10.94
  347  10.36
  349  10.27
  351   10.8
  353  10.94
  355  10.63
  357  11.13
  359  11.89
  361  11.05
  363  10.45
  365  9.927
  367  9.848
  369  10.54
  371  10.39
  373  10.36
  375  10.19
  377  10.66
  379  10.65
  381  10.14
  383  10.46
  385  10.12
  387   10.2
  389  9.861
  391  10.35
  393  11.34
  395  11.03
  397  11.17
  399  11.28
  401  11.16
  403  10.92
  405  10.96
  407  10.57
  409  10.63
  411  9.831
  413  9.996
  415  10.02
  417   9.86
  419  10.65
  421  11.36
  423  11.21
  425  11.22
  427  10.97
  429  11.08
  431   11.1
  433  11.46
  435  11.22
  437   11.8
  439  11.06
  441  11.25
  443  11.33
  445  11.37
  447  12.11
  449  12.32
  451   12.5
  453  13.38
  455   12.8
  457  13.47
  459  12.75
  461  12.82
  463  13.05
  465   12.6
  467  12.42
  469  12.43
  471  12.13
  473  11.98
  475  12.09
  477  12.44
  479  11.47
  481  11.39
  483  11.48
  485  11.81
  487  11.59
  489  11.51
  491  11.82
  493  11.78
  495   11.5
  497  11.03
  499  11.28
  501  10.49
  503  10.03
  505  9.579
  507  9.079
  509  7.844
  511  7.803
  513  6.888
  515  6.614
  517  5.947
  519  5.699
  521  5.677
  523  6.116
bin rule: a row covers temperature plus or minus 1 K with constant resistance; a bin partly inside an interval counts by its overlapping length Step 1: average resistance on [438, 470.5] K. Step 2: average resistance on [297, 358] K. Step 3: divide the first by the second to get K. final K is 1.23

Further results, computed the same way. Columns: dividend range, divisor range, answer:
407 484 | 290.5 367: 1.15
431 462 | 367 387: 1.17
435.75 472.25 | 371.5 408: 1.16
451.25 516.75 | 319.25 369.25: 1.07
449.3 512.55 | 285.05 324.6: 1.19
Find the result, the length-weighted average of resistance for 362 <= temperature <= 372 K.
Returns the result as 10.2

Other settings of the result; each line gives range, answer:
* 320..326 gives 10.1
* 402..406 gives 10.9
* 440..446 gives 11.3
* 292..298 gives 9.74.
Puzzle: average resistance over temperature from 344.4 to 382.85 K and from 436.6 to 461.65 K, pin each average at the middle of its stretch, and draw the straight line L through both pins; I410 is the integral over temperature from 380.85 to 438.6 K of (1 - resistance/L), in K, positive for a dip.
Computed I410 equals 3.5 K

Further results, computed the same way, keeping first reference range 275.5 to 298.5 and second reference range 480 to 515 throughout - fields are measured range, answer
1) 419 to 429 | -1.02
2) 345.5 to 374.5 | -2.03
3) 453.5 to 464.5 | -3.01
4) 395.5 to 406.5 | -1.14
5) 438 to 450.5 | -1.80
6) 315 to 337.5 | -0.23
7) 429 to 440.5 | -1.34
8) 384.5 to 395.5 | -0.52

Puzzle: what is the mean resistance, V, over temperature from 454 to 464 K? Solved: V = 13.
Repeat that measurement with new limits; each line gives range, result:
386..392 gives 10.1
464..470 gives 12.5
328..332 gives 9.88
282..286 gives 9.4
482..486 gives 11.6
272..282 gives 9.78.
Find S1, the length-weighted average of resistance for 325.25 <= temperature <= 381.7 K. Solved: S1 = 10.4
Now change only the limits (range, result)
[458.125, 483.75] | 12.2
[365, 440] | 10.7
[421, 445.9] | 11.3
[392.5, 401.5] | 11.2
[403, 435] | 10.7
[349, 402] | 10.6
